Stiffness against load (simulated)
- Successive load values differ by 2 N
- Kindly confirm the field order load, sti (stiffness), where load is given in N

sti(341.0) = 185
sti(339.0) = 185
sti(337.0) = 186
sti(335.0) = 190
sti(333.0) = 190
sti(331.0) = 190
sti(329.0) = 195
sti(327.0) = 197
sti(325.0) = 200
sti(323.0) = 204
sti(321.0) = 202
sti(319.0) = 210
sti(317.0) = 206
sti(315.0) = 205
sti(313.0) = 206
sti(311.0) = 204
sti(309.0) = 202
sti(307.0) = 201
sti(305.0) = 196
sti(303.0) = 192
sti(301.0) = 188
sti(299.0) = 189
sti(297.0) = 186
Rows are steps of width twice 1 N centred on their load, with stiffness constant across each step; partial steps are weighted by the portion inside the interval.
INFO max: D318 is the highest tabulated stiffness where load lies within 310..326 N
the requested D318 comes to 210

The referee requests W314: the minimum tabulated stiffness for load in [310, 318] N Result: 204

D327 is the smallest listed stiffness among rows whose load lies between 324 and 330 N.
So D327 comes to 195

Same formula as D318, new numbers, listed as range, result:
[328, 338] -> 195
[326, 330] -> 197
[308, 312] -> 204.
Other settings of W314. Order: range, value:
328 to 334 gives 190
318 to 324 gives 202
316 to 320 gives 206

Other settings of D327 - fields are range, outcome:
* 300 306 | 188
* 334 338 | 186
